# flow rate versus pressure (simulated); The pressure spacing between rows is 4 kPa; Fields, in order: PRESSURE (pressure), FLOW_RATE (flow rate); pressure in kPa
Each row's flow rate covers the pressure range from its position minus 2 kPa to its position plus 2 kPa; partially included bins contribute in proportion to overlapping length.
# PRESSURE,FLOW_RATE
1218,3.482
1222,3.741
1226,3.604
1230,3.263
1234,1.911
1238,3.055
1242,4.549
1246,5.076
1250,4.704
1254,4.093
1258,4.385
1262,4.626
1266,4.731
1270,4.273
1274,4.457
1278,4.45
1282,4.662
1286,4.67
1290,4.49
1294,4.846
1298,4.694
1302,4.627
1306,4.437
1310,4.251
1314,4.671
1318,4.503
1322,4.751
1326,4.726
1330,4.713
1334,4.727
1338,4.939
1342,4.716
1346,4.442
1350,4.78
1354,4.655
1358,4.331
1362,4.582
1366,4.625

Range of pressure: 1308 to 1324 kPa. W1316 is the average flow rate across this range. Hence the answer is 4.54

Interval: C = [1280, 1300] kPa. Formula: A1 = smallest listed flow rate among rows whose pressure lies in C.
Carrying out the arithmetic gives 4.49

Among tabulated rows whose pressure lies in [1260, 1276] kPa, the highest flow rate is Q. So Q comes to 4.731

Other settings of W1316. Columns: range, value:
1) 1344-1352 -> 4.61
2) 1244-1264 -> 4.58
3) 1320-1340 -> 4.77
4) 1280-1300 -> 4.67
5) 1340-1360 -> 4.58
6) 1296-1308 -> 4.59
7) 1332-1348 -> 4.71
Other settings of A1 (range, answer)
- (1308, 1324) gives 4.251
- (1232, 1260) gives 1.911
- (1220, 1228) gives 3.604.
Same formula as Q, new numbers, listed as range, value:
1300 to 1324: 4.751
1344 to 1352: 4.78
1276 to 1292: 4.67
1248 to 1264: 4.704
